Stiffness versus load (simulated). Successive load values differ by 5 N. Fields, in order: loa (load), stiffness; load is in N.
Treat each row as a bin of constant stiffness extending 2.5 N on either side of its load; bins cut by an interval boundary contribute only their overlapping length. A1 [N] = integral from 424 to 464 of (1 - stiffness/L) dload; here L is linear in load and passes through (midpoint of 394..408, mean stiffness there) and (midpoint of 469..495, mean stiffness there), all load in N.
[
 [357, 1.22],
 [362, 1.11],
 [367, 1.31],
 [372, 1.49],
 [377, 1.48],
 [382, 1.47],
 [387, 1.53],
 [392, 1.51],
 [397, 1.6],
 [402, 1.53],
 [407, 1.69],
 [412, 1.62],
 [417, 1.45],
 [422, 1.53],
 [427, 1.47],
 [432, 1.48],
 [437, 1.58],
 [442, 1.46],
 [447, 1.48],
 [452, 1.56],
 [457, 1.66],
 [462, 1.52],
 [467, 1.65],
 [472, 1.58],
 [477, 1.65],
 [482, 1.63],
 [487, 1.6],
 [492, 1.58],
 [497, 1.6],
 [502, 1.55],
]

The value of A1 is 1.9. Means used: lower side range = 1.59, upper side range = 1.61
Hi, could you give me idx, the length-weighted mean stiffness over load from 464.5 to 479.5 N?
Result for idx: 1.63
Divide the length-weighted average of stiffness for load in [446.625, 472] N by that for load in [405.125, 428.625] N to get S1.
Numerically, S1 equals 1.02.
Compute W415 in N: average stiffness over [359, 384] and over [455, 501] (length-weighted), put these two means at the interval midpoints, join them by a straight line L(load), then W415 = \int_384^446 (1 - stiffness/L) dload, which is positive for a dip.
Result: -3.1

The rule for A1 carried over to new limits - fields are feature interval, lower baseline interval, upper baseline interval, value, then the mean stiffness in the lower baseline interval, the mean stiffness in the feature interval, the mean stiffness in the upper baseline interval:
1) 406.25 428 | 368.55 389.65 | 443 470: -0.3 N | 1.48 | 1.55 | 1.57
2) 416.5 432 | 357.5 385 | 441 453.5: -0.3 N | 1.36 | 1.49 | 1.5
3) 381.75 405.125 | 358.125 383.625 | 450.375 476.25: -2.0 N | 1.36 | 1.54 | 1.6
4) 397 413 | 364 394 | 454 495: -1.2 N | 1.46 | 1.61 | 1.61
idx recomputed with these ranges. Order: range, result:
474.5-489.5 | 1.63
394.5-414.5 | 1.61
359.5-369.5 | 1.21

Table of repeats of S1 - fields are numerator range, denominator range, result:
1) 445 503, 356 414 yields 1.08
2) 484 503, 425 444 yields 1.06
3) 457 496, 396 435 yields 1.04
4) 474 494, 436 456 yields 1.06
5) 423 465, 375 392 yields 1.02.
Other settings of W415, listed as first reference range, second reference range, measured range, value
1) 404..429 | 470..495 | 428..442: 0.5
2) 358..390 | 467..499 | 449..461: -0.3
